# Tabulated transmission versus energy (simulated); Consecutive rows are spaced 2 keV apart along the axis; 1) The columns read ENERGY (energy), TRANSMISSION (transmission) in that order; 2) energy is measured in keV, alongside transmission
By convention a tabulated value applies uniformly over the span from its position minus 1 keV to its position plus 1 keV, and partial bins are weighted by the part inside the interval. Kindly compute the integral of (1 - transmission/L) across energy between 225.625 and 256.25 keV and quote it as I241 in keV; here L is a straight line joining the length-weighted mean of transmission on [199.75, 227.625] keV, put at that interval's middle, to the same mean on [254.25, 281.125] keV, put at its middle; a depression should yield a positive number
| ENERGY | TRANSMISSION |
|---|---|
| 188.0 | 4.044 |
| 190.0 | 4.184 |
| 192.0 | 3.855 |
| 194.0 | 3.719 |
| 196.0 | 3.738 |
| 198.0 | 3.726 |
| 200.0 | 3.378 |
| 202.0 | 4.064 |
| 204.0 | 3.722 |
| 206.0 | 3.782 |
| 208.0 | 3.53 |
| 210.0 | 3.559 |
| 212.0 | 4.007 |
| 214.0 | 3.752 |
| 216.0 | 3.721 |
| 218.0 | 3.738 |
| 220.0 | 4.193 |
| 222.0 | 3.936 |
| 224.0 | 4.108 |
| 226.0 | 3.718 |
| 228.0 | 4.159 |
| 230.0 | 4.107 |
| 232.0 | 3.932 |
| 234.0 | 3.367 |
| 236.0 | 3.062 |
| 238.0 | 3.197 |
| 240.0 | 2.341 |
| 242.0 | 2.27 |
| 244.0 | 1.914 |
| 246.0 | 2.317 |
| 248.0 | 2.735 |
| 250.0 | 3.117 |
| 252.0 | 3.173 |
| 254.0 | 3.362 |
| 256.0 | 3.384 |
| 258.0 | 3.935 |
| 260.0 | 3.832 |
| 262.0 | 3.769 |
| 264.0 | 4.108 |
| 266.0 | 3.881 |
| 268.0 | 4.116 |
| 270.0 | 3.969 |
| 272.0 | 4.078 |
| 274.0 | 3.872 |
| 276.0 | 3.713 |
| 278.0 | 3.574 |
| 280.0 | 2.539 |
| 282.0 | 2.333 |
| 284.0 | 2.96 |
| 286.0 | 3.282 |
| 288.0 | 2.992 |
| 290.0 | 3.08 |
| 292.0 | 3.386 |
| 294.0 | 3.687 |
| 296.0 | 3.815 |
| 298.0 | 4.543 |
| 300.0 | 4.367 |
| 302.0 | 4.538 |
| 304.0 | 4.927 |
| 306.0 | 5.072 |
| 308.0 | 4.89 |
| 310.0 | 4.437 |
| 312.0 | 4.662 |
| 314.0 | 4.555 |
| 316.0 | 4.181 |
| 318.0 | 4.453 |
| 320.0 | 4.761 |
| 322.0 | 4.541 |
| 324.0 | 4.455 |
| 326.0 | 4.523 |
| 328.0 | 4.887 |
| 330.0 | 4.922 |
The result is 5.4 keV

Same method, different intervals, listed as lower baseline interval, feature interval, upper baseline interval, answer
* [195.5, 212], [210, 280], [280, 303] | 1.5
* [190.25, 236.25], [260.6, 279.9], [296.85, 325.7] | 1.9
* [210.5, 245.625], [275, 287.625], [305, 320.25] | 3.4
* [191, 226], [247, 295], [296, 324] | 9.2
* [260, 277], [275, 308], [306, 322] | 4.4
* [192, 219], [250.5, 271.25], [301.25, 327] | 2.2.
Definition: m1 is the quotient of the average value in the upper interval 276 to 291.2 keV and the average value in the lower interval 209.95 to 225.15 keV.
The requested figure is 0.78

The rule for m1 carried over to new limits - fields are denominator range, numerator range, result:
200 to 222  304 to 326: 1.22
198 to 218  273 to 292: 0.85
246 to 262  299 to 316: 1.40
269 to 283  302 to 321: 1.35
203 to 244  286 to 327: 1.20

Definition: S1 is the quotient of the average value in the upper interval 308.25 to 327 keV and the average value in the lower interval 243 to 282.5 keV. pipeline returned 1.3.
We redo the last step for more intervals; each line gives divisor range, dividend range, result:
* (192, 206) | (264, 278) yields 1.05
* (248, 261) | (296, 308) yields 1.36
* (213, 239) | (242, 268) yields 0.87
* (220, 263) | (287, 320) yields 1.27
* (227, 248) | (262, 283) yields 1.19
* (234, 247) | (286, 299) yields 1.38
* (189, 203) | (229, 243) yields 0.84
